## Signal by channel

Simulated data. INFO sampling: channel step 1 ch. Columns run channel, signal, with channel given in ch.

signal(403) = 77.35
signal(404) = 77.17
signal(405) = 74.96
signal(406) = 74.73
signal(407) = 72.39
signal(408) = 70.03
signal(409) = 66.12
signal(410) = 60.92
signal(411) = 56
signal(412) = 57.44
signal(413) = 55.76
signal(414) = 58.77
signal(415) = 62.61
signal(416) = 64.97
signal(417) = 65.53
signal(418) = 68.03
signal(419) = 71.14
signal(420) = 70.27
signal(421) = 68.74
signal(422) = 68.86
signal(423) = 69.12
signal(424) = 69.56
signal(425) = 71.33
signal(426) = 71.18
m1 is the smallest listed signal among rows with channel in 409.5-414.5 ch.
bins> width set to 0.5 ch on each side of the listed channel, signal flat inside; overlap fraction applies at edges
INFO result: 55.76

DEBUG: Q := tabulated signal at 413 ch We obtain 55.76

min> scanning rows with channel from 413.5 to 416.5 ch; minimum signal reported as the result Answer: 58.77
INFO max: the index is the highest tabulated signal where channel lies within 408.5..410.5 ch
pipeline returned 66.12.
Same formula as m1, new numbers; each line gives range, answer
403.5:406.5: 74.73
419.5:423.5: 68.74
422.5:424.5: 69.12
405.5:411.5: 56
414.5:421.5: 62.61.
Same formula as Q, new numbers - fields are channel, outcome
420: 70.27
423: 69.12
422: 68.86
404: 77.17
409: 66.12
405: 74.96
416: 64.97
